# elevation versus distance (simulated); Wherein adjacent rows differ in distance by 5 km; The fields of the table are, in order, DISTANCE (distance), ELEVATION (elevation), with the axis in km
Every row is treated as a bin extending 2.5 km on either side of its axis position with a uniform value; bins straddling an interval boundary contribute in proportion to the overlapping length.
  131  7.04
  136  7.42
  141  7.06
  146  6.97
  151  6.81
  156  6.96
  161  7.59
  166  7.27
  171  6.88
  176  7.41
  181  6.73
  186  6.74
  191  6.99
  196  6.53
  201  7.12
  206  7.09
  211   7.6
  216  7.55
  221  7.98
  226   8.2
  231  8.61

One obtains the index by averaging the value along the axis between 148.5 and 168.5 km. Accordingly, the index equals 7.16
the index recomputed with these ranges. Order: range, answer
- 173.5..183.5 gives 7.07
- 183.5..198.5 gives 6.75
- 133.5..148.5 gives 7.15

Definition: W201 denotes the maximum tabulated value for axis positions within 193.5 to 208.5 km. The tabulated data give 7.12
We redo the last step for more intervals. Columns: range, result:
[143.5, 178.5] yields 7.59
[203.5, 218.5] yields 7.6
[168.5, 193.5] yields 7.41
